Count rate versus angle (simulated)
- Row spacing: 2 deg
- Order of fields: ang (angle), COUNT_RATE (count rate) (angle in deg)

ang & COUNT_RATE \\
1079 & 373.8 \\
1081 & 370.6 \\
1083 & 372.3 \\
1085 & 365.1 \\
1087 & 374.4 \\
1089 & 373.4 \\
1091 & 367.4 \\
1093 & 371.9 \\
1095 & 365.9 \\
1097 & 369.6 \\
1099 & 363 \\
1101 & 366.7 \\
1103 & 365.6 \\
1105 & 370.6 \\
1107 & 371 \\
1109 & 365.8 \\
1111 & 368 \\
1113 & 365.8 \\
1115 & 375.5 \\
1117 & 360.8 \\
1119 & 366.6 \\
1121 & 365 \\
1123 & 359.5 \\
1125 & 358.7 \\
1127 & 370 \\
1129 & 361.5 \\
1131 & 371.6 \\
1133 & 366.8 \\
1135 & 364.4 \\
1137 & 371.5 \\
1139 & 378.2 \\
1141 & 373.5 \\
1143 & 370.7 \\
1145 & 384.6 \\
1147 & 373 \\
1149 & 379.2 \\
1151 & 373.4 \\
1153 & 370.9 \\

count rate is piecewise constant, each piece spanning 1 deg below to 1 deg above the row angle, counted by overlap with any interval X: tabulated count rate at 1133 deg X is 366.8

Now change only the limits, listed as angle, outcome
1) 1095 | 365.9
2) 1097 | 369.6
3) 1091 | 367.4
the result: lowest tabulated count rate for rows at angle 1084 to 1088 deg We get 365.1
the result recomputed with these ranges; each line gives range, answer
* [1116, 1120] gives 360.8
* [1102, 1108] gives 365.6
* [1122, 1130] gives 358.7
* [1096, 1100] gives 363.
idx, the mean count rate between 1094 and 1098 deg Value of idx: 368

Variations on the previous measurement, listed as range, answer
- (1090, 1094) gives 370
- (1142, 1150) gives 377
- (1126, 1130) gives 366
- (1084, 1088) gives 370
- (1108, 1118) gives 367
